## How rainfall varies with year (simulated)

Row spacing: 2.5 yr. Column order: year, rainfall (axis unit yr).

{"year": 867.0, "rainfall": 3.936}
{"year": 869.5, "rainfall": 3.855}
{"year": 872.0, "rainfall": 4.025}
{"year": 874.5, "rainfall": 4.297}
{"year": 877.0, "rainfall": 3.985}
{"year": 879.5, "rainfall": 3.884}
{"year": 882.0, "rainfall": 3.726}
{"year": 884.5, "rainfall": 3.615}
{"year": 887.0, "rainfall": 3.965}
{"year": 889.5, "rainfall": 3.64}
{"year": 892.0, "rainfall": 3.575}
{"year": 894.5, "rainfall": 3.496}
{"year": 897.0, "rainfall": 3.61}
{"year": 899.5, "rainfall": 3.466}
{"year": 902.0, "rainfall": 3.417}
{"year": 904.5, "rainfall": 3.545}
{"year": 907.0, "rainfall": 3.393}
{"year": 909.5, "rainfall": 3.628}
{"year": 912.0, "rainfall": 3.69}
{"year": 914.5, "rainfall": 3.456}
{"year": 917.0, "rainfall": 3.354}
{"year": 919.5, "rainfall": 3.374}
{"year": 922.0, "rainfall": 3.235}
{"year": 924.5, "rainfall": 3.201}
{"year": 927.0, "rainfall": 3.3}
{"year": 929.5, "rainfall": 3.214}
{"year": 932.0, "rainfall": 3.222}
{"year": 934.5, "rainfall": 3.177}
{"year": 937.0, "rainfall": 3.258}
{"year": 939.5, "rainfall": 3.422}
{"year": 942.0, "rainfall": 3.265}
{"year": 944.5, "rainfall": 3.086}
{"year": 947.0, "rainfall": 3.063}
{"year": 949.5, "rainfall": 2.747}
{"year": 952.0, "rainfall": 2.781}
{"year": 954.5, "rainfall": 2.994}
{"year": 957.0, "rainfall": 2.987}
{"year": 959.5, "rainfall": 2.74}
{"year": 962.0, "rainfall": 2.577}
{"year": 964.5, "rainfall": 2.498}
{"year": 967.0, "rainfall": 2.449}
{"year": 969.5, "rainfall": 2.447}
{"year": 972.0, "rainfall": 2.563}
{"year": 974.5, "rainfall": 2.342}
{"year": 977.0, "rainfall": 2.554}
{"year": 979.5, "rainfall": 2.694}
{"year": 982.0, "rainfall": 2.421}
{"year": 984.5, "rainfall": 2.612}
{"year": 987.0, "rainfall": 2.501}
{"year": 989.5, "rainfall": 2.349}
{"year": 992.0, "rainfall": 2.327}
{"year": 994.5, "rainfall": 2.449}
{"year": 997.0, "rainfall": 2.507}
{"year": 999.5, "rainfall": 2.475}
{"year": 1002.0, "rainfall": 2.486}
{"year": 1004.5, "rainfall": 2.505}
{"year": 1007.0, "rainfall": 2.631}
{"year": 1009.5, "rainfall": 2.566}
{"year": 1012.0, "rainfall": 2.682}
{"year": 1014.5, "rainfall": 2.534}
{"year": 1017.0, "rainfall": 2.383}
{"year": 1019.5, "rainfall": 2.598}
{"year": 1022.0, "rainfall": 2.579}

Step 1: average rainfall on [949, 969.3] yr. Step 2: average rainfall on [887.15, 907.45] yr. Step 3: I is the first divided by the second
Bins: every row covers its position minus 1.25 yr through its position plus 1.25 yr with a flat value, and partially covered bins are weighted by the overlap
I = 0.76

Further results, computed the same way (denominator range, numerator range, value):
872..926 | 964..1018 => 0.69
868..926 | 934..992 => 0.76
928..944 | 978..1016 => 0.77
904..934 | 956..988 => 0.76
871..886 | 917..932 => 0.83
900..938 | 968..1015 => 0.74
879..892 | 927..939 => 0.87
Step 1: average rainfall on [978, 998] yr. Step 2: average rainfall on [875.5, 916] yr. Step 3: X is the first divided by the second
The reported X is 0.68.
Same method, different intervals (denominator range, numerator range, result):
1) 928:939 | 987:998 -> 0.75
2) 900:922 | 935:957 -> 0.89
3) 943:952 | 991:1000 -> 0.83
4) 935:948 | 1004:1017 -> 0.80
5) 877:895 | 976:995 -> 0.67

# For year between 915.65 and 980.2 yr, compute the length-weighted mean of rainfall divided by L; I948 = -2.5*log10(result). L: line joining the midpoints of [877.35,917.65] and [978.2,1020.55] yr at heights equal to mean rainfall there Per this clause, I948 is 0.04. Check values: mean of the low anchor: 3.6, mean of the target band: 2.95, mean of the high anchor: 2.51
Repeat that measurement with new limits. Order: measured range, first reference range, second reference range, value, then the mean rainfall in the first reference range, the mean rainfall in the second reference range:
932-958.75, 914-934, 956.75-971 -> -0.060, 3.28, 2.59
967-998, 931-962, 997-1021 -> 0.113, 3.04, 2.54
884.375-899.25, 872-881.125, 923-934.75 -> 0.047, 4.04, 3.23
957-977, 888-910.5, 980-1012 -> 0.106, 3.53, 2.5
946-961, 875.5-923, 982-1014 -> 0.043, 3.59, 2.5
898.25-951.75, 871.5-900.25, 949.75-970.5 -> -0.034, 3.77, 2.69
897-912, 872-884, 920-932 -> 0.014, 3.96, 3.24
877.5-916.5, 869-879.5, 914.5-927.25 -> 0.020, 4.04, 3.31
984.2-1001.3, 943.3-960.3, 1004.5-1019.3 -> 0.093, 2.92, 2.56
